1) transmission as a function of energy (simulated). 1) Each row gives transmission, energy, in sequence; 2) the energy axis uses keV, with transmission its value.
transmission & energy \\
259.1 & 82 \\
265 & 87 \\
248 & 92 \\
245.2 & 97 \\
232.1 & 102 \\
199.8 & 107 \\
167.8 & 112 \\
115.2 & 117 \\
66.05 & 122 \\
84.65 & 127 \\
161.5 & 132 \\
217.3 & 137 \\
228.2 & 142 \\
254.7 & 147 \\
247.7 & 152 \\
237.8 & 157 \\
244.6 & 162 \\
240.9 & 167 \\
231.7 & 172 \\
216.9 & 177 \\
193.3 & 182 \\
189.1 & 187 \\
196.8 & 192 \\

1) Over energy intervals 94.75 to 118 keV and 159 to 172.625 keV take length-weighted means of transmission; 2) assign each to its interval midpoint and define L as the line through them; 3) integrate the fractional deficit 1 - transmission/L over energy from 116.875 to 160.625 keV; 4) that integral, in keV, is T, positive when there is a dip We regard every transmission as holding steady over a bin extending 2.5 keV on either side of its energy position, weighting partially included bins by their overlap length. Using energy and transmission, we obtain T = 7.6 keV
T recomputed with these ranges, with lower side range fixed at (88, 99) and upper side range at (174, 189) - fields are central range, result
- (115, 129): 8.74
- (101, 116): 3.31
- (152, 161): -1.12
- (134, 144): 0.22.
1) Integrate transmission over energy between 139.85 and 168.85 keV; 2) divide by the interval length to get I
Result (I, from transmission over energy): 243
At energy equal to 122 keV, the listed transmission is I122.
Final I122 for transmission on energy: 66.05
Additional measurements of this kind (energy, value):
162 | 244.6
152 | 247.7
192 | 196.8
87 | 265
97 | 245.2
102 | 232.1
